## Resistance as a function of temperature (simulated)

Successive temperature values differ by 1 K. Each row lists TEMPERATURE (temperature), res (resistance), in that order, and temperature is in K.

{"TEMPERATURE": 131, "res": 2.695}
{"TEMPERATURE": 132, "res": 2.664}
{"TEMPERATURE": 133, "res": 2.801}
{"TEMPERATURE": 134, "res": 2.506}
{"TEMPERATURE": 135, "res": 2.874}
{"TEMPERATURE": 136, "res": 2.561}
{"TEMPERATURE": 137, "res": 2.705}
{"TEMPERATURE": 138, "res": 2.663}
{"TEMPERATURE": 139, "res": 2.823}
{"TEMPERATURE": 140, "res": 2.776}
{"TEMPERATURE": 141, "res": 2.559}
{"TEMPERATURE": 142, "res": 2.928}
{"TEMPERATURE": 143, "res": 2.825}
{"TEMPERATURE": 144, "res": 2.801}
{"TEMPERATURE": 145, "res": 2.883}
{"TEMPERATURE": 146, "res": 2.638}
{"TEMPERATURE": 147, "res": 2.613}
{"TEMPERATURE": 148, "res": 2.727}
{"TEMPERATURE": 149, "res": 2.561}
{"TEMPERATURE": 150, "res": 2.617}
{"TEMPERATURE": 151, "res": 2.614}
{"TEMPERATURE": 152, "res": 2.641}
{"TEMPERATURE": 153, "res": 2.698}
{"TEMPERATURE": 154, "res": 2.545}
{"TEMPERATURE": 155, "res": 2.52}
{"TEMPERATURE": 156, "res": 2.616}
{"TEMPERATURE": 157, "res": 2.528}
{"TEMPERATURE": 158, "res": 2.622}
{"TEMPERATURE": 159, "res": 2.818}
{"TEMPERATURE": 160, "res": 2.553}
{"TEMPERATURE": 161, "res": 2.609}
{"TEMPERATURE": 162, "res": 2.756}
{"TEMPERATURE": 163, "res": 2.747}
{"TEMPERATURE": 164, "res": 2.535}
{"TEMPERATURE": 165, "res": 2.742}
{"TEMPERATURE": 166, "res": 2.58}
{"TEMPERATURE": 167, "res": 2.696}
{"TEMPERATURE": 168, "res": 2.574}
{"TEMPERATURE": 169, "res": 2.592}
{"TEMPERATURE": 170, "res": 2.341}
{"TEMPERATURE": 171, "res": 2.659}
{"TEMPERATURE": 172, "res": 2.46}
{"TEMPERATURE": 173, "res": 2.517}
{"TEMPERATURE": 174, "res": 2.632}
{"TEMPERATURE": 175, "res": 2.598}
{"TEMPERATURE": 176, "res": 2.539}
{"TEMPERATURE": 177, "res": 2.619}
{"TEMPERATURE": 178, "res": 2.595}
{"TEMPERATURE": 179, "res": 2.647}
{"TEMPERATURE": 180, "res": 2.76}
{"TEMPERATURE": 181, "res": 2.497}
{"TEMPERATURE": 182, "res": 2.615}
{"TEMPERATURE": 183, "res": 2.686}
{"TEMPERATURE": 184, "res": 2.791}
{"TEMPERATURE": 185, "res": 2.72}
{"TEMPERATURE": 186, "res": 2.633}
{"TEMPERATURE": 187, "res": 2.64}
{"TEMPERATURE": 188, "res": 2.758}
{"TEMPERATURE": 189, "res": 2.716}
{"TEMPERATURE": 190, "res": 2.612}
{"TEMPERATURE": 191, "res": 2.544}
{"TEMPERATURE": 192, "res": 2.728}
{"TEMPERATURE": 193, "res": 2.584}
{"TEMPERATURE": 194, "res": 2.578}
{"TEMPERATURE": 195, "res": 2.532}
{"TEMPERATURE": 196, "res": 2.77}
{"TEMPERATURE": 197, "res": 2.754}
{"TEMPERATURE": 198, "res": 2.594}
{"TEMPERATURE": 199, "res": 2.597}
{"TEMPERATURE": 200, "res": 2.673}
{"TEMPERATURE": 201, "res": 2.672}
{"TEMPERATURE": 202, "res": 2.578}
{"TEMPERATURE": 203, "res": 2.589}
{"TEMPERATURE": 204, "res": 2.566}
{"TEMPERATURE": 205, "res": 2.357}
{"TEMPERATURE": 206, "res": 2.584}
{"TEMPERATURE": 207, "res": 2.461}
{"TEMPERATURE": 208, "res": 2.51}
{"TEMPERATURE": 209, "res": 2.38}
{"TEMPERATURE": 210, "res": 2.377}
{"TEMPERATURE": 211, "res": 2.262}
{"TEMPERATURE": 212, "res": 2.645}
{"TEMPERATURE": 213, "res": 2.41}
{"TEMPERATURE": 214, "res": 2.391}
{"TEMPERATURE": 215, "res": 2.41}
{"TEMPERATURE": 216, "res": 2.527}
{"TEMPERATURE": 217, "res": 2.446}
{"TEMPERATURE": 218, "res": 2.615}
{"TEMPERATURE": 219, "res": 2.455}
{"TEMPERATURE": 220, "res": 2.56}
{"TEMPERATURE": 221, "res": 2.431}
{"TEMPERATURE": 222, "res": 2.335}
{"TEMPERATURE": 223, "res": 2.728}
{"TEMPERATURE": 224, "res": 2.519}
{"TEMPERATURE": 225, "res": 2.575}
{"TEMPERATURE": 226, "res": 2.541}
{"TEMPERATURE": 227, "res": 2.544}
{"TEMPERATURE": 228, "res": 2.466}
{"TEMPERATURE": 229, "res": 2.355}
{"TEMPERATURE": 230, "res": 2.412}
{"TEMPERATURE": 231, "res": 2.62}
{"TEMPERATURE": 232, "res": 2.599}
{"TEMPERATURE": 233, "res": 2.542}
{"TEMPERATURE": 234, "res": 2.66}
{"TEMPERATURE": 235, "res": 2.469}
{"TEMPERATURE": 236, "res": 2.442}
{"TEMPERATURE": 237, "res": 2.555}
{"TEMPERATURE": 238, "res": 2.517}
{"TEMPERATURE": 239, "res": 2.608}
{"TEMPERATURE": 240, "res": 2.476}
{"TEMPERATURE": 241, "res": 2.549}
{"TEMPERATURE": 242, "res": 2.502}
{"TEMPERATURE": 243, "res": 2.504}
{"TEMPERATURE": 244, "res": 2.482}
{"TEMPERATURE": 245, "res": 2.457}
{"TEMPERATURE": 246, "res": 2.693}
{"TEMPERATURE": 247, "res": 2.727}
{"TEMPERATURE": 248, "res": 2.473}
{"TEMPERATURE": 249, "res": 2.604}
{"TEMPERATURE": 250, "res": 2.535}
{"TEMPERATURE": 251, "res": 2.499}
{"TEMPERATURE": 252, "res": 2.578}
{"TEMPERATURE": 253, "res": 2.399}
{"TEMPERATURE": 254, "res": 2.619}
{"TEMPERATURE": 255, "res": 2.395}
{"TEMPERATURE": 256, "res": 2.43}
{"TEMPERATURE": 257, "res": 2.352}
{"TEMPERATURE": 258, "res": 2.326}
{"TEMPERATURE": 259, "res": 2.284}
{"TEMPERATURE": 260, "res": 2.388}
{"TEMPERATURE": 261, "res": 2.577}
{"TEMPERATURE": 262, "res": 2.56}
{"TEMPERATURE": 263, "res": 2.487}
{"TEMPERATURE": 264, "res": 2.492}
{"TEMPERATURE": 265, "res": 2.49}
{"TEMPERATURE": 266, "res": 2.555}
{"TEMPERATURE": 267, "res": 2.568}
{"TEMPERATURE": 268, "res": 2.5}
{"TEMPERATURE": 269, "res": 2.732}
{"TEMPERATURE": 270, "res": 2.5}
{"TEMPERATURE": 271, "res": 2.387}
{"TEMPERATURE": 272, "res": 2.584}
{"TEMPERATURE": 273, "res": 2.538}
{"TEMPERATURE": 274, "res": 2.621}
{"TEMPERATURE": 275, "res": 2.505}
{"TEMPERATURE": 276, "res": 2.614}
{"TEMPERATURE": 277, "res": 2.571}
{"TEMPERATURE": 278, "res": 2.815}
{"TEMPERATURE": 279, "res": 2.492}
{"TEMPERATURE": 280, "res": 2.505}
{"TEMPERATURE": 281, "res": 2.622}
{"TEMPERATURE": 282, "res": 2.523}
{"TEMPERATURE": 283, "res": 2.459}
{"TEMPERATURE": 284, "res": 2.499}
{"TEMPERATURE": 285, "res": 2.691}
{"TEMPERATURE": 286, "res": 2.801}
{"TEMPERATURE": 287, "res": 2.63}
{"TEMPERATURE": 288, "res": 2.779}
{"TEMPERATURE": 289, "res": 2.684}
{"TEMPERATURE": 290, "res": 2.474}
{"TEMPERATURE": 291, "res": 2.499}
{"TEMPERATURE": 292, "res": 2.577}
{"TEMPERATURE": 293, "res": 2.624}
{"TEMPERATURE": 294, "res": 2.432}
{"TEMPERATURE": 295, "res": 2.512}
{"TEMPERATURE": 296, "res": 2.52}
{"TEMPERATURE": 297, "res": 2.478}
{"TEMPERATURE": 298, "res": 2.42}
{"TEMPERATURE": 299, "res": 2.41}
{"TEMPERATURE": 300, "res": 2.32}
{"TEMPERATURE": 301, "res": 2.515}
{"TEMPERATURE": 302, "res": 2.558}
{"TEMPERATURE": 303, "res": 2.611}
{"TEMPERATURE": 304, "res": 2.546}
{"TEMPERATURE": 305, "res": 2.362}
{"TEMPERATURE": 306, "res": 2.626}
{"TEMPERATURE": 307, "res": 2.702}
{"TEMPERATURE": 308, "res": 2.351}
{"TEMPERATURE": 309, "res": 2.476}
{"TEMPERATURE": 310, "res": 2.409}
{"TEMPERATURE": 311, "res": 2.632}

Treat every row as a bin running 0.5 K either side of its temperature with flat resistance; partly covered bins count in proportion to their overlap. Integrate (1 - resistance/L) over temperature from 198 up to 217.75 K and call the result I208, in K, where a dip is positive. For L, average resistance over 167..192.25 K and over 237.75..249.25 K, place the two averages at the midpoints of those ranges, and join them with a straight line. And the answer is 0.67 K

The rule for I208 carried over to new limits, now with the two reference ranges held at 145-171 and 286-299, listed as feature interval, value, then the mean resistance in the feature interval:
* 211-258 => 1.39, 2.51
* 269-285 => 0.03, 2.56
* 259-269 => 0.23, 2.51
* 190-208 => 0.06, 2.6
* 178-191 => -0.27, 2.66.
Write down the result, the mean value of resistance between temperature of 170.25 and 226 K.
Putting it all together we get 2.57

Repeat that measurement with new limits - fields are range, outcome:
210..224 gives 2.48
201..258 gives 2.51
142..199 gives 2.64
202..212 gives 2.47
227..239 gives 2.52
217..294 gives 2.54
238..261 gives 2.5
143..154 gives 2.68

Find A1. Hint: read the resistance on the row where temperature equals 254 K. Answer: 2.619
